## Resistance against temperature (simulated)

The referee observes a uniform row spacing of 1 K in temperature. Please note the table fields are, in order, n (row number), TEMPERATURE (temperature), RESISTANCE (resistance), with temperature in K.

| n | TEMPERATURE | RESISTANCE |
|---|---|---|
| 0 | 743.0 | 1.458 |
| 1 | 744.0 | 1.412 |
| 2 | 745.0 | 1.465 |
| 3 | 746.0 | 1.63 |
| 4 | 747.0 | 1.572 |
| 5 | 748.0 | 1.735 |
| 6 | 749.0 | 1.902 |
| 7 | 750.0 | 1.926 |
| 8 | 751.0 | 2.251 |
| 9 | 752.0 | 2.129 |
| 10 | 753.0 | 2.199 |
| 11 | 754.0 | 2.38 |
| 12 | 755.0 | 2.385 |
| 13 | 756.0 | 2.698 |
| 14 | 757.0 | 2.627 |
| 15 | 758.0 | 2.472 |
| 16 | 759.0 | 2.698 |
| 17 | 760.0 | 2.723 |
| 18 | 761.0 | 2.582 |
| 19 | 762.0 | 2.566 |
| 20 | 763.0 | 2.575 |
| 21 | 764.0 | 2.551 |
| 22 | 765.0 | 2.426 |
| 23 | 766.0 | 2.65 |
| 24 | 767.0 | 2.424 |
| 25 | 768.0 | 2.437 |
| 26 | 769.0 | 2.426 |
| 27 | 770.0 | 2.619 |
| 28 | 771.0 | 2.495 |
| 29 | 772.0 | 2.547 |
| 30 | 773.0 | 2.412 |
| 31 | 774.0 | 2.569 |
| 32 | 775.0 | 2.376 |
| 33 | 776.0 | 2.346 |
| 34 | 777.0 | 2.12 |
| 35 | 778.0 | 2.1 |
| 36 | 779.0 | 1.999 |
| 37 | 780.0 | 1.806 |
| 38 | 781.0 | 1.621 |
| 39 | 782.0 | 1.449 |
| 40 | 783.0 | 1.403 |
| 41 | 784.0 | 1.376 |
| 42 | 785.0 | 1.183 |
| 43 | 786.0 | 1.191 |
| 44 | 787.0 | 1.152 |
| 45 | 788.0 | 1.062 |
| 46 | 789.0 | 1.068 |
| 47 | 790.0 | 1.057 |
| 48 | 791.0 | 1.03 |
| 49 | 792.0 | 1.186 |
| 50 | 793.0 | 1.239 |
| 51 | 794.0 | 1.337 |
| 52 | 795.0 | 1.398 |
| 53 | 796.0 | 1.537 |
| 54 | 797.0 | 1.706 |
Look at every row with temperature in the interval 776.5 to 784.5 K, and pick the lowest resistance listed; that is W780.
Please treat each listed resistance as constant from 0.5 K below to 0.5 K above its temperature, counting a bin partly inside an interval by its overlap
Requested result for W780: 1.376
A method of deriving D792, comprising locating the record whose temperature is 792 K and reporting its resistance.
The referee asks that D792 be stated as 1.186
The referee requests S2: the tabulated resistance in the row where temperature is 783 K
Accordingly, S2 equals 1.403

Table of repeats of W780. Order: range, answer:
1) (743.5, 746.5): 1.412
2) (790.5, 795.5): 1.03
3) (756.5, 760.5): 2.472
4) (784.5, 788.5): 1.062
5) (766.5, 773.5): 2.412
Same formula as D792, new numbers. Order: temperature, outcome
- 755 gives 2.385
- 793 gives 1.239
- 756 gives 2.698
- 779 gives 1.999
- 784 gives 1.376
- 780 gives 1.806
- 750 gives 1.926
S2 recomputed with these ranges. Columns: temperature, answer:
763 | 2.575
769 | 2.426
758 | 2.472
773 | 2.412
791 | 1.03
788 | 1.062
